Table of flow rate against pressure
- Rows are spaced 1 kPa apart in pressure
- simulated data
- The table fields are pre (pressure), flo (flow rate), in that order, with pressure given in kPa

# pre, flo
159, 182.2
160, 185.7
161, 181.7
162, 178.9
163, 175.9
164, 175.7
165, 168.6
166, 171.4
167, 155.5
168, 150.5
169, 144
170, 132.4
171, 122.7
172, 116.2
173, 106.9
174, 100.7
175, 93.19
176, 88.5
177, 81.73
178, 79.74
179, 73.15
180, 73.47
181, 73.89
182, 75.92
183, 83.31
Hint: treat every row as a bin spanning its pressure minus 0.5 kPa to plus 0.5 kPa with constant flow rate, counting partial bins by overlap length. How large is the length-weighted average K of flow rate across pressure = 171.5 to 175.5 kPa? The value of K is 104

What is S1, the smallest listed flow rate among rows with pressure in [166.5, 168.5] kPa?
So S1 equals 150.5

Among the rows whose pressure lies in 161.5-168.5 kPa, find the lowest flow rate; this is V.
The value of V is 150.5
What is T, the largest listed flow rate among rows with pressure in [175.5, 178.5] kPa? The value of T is 88.5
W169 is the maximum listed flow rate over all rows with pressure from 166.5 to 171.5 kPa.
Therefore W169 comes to 155.5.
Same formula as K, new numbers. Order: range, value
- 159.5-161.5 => 184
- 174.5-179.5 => 83.3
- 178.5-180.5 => 73.3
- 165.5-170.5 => 151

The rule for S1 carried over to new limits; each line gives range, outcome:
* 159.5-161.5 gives 181.7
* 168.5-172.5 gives 116.2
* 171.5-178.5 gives 79.74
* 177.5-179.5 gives 73.15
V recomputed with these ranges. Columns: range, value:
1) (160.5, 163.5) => 175.9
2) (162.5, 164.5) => 175.7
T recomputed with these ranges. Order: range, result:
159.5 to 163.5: 185.7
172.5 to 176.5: 106.9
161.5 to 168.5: 178.9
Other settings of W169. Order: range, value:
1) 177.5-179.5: 79.74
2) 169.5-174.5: 132.4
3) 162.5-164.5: 175.9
